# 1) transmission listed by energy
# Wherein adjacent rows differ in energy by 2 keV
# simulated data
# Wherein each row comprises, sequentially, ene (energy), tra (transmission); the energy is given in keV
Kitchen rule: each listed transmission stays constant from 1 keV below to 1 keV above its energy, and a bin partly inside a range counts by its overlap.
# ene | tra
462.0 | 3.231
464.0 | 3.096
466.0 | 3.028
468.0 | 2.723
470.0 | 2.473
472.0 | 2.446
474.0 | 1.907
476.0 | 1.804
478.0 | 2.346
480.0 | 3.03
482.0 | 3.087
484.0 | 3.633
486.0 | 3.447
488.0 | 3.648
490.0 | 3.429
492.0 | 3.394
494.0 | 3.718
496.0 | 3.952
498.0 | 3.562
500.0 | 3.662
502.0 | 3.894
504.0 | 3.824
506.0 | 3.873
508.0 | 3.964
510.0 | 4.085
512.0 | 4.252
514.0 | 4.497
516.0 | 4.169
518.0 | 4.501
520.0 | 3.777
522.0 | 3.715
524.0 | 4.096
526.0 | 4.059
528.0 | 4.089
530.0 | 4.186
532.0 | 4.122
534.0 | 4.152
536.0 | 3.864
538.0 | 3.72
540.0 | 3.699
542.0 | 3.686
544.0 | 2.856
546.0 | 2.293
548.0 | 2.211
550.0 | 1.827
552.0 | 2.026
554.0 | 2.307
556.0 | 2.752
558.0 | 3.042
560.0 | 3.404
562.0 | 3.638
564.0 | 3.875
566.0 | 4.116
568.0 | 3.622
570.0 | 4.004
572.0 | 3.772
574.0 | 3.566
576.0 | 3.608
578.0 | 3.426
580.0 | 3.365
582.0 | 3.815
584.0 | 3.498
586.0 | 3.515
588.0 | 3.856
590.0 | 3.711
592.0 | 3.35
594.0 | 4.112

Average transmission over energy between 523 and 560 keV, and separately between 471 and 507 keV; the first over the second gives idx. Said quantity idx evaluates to 1.0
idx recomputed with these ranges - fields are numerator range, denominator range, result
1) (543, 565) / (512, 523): 0.66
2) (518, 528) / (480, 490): 1.17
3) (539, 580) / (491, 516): 0.82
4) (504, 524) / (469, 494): 1.40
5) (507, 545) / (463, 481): 1.56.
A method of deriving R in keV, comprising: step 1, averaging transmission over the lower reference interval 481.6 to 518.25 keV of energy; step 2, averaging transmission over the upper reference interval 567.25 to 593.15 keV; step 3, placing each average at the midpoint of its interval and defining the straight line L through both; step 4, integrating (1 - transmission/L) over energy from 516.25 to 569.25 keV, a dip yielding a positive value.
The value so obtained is 3.7 keV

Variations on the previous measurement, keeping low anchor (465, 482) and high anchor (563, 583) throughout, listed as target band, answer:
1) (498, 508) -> -3.27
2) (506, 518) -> -4.91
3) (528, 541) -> -2.89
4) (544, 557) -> 4.38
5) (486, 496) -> -3.16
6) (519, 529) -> -2.65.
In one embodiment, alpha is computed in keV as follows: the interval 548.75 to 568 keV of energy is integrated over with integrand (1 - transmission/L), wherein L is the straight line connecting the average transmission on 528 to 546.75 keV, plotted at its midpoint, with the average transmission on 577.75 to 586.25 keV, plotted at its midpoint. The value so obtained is 3.1 keV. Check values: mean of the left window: 3.66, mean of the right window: 3.53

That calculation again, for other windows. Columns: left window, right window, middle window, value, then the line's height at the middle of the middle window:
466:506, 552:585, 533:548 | -0.2 keV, 3.35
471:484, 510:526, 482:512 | -3.9 keV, 3.3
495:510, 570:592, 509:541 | -2.4 keV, 3.77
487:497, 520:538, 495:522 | -1.4 keV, 3.8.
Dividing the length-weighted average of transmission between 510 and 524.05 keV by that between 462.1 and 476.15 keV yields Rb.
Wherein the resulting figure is 1.60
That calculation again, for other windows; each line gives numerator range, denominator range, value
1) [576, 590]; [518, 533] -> 0.89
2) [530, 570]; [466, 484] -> 1.27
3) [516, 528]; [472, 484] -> 1.60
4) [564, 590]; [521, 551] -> 1.05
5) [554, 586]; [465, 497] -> 1.17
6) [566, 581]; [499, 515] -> 0.91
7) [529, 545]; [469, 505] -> 1.19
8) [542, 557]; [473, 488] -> 0.86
